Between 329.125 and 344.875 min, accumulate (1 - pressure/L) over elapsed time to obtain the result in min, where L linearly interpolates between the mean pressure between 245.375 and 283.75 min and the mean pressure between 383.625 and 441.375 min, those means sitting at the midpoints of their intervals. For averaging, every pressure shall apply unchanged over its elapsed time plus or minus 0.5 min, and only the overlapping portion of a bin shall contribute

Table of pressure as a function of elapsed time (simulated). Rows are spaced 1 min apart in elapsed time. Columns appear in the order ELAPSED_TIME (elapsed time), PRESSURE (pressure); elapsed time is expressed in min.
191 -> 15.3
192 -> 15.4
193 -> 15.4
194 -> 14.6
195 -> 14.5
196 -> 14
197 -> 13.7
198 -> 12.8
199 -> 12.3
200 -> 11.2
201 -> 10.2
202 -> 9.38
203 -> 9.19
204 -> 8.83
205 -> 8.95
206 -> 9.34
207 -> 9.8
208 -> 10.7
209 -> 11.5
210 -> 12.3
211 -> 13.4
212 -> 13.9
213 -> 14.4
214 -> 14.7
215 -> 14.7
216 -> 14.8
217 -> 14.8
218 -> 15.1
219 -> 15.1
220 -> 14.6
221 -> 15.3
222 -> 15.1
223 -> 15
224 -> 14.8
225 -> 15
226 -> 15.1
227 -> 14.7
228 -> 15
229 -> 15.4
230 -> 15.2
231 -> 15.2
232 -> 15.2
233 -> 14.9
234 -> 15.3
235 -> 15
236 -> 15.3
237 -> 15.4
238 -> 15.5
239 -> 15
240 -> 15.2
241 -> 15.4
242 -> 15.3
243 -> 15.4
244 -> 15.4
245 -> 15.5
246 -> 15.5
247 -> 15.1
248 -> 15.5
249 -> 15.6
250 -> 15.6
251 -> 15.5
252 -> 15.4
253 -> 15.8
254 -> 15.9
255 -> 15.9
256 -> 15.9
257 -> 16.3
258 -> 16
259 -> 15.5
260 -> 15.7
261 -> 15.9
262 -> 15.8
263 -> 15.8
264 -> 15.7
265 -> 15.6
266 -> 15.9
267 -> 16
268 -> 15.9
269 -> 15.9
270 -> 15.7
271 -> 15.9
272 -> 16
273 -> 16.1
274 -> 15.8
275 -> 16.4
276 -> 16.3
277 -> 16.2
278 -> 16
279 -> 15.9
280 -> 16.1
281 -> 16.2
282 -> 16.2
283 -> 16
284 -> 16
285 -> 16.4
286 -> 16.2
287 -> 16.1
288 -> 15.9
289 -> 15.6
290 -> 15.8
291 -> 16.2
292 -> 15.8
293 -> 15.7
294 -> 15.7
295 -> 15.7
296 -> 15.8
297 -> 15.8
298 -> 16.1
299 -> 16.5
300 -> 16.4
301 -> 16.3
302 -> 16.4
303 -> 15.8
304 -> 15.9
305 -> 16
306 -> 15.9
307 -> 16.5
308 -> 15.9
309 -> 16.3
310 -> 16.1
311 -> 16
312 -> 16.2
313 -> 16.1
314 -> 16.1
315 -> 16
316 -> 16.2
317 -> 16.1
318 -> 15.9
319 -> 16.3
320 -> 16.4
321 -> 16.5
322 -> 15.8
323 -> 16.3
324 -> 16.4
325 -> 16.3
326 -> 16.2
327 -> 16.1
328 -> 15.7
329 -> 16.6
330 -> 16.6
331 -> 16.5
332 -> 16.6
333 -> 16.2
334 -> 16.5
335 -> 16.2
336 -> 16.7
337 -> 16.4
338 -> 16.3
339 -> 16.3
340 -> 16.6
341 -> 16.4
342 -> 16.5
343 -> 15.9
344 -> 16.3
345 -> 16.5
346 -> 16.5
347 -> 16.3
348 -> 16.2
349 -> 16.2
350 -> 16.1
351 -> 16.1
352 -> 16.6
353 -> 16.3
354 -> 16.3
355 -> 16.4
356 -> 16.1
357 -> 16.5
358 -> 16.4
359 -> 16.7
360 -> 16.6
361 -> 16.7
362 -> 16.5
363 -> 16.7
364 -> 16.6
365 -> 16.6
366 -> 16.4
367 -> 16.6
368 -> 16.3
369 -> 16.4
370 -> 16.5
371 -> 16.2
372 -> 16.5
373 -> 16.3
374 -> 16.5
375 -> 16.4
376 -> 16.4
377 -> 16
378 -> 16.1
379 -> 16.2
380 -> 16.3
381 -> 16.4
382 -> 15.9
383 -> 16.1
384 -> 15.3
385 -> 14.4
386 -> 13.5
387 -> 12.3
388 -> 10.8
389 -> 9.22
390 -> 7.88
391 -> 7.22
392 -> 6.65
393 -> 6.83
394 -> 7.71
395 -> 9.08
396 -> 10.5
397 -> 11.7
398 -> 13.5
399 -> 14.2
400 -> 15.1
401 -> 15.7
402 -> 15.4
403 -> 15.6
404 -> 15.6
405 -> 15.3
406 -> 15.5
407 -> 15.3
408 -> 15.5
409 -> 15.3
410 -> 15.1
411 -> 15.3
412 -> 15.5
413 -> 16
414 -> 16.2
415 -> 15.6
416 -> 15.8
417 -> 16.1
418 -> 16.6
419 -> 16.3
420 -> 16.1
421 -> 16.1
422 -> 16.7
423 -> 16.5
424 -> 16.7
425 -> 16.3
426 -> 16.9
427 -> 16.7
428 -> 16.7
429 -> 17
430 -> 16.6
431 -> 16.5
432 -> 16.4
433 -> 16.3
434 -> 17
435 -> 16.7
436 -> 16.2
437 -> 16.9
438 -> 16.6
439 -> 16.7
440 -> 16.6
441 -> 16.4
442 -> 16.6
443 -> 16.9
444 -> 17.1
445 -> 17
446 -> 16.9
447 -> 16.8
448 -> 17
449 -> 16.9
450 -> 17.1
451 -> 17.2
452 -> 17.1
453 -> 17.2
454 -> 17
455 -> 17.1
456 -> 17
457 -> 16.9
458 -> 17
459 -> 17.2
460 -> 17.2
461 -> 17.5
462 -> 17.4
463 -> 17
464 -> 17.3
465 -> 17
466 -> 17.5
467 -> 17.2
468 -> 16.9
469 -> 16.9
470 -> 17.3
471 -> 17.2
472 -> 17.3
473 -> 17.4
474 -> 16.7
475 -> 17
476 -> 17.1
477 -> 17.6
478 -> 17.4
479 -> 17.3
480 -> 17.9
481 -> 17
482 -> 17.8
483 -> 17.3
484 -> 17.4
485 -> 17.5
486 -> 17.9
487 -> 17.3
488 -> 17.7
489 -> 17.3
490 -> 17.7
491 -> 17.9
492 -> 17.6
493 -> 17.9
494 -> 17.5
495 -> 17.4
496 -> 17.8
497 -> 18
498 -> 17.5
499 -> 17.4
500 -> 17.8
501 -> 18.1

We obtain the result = -1.20 min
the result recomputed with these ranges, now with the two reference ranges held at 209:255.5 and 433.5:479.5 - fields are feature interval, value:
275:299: -0.8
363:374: -0.1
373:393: 3.4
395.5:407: 1.5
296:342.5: -1.3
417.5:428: 0.1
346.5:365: -0.3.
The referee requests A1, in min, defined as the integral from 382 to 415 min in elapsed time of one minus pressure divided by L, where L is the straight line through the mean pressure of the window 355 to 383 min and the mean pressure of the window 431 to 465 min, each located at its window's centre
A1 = 6.8 min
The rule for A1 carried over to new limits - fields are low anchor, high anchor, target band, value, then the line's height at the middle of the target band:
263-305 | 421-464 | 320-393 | 3.4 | 16.4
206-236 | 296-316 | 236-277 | -1.8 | 15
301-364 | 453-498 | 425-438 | 0.3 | 17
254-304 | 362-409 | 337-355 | -1.7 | 14.9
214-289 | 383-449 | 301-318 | -0.9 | 15.3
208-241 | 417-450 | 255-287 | -1.8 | 15.1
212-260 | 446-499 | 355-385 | 0.2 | 16.4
